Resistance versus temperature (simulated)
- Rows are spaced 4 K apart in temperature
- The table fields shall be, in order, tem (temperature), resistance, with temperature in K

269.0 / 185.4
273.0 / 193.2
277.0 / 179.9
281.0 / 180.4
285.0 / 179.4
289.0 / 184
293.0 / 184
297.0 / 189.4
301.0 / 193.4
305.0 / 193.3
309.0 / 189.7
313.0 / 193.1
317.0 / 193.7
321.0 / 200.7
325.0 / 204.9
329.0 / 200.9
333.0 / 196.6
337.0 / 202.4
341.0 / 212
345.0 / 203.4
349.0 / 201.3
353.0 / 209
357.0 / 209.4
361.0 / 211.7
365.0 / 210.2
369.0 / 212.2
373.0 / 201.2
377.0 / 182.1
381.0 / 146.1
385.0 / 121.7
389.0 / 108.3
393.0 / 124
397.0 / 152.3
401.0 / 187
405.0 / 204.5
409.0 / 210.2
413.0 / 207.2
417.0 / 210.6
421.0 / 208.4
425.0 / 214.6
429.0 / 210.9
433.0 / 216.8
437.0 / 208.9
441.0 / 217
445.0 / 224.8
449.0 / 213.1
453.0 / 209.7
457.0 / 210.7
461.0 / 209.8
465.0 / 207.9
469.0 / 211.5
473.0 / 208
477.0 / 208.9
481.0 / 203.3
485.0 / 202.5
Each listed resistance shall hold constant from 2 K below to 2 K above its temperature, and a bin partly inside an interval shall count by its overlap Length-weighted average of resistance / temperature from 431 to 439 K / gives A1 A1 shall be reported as 213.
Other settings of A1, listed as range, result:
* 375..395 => 136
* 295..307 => 192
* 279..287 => 180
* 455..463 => 210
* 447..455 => 211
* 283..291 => 182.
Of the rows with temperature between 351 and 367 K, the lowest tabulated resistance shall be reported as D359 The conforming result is 209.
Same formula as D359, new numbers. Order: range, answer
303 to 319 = 189.7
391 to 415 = 124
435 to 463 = 208.9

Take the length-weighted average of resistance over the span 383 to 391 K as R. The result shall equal 115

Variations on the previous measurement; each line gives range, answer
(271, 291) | 183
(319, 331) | 202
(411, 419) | 209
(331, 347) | 204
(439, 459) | 215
